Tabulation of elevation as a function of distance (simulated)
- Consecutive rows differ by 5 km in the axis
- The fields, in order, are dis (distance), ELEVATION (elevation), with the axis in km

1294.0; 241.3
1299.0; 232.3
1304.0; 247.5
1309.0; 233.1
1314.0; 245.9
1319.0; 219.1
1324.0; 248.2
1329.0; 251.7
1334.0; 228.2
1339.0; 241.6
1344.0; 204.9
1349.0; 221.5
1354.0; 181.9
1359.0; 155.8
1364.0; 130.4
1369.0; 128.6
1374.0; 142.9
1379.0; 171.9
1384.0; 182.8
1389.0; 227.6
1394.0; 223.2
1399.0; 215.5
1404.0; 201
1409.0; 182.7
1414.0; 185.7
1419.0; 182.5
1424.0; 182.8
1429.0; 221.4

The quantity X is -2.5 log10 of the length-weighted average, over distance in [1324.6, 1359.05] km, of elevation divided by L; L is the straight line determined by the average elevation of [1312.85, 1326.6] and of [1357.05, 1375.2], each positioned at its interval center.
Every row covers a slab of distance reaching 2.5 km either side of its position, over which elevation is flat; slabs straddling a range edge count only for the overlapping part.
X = -0.15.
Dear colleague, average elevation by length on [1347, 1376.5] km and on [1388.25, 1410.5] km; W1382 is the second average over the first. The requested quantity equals 1.32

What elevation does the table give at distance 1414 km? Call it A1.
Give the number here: 185.7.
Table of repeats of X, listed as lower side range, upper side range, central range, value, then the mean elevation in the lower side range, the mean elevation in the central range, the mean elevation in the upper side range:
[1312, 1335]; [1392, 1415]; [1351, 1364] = 0.34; 239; 163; 202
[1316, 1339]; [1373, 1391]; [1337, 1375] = 0.19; 238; 176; 183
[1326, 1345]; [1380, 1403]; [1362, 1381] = 0.46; 234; 143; 209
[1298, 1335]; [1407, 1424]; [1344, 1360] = 0.14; 239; 192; 184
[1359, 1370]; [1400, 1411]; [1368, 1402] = -0.13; 136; 187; 195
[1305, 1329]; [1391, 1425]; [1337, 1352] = 0.03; 239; 221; 197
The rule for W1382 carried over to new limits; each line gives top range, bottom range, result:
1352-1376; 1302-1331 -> 0.61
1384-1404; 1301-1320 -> 0.90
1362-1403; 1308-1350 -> 0.77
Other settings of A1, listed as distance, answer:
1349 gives 221.5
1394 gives 223.2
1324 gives 248.2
